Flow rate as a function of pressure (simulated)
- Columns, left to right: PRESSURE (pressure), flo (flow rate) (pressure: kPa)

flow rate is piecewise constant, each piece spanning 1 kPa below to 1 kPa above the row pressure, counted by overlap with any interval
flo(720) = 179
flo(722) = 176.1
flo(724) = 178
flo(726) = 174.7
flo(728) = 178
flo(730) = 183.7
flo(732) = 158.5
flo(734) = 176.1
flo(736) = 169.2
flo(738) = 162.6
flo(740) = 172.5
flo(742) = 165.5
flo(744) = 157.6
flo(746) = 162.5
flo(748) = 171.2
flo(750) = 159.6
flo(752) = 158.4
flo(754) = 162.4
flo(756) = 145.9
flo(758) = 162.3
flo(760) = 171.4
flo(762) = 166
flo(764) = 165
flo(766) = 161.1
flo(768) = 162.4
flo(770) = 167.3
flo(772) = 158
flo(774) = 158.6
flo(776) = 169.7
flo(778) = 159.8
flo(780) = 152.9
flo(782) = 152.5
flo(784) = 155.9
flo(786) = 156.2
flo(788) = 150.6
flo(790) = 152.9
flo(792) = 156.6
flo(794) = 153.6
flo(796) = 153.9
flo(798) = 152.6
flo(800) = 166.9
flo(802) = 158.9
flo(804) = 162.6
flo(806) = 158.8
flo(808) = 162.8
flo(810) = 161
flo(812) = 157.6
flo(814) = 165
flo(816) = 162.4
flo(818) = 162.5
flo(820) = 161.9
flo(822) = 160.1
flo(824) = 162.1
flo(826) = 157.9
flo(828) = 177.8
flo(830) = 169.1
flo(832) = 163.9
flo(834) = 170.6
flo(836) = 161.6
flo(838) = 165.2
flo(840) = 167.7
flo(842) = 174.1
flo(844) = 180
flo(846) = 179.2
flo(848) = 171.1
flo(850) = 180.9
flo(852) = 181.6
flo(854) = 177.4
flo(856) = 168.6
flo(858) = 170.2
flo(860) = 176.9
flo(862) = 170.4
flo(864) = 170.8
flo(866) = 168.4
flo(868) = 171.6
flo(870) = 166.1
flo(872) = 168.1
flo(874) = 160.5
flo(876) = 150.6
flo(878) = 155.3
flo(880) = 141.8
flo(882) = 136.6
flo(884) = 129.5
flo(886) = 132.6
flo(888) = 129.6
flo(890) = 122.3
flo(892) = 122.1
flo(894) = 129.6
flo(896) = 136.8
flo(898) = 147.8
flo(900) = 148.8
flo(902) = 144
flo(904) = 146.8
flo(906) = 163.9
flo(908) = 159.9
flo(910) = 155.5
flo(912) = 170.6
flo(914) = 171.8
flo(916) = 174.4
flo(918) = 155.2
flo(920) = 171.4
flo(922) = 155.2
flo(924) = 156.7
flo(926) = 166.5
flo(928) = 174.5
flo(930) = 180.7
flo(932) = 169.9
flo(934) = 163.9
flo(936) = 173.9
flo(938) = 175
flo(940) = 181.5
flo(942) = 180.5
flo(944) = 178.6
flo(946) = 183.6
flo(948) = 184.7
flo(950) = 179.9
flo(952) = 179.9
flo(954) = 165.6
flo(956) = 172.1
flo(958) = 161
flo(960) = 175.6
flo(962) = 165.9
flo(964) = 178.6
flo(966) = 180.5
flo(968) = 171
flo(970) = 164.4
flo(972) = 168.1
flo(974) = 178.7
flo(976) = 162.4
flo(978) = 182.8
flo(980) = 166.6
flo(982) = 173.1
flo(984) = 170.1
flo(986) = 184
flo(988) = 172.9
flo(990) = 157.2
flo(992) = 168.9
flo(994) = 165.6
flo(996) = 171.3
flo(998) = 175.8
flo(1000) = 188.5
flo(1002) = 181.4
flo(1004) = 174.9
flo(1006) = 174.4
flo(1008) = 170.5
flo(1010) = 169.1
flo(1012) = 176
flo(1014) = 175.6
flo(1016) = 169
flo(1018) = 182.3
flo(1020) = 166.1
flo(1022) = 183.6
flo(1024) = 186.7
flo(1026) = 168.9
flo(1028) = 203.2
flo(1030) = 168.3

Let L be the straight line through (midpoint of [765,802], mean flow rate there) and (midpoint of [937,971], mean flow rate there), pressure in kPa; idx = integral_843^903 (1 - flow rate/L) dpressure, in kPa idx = 3.76 kPa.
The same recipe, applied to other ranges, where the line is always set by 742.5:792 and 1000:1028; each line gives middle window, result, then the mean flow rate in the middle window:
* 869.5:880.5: 0.7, 157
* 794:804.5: 0.3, 158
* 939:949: -0.6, 182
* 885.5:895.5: 2.4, 127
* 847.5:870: -0.9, 173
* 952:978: 0.3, 171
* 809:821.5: 0.1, 162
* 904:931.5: 0.8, 165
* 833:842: -0.1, 167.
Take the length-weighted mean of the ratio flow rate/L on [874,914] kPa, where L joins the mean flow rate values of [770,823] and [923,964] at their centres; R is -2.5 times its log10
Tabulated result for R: 0.17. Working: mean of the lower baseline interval 159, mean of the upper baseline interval 174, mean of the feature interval 145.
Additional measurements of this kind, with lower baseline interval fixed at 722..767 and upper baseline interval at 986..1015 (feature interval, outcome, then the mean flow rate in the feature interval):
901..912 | 0.10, 156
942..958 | -0.03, 177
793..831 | 0.05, 161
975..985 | 0.01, 171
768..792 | 0.07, 158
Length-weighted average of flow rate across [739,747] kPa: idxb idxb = 165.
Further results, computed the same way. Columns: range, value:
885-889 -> 131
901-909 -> 154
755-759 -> 154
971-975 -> 173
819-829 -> 164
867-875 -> 167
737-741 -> 168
